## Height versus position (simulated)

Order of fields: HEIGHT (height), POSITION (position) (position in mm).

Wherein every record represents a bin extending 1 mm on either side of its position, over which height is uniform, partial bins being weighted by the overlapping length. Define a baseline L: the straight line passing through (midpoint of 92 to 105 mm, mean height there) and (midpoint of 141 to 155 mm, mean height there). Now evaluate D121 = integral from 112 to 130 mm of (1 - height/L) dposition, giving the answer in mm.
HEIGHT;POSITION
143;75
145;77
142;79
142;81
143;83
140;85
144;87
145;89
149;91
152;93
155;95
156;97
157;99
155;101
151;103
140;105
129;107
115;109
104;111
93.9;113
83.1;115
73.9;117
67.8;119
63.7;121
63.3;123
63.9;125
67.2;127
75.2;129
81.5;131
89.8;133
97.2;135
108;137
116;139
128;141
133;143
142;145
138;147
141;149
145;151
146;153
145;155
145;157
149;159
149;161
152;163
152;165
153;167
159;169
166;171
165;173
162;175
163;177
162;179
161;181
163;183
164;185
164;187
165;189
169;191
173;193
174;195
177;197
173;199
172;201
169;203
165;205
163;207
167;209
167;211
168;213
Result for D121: 9.15 mm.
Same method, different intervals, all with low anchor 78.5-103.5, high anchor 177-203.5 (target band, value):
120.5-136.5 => 8.1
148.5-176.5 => 1.7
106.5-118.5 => 4.4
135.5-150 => 2.8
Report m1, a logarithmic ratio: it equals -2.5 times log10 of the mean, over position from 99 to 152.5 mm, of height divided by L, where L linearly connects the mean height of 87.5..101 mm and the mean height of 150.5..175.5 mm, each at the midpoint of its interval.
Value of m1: 0.38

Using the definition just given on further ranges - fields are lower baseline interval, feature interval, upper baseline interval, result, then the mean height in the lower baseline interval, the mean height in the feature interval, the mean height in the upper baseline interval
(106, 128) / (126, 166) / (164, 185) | -0.01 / 84.1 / 125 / 161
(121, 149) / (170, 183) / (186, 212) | -0.13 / 100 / 163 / 169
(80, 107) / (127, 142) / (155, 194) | 0.50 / 148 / 97.2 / 159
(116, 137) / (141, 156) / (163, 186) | -0.22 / 76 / 141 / 161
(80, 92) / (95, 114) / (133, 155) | 0.04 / 144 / 135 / 128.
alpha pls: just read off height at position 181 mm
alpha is 161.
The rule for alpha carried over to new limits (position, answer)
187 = 164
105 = 140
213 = 168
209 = 167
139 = 116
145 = 142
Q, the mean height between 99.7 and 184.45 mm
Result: 125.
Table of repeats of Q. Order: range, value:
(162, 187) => 160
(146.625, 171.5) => 149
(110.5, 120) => 83.5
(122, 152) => 106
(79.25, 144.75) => 116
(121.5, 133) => 71.6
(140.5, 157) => 140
